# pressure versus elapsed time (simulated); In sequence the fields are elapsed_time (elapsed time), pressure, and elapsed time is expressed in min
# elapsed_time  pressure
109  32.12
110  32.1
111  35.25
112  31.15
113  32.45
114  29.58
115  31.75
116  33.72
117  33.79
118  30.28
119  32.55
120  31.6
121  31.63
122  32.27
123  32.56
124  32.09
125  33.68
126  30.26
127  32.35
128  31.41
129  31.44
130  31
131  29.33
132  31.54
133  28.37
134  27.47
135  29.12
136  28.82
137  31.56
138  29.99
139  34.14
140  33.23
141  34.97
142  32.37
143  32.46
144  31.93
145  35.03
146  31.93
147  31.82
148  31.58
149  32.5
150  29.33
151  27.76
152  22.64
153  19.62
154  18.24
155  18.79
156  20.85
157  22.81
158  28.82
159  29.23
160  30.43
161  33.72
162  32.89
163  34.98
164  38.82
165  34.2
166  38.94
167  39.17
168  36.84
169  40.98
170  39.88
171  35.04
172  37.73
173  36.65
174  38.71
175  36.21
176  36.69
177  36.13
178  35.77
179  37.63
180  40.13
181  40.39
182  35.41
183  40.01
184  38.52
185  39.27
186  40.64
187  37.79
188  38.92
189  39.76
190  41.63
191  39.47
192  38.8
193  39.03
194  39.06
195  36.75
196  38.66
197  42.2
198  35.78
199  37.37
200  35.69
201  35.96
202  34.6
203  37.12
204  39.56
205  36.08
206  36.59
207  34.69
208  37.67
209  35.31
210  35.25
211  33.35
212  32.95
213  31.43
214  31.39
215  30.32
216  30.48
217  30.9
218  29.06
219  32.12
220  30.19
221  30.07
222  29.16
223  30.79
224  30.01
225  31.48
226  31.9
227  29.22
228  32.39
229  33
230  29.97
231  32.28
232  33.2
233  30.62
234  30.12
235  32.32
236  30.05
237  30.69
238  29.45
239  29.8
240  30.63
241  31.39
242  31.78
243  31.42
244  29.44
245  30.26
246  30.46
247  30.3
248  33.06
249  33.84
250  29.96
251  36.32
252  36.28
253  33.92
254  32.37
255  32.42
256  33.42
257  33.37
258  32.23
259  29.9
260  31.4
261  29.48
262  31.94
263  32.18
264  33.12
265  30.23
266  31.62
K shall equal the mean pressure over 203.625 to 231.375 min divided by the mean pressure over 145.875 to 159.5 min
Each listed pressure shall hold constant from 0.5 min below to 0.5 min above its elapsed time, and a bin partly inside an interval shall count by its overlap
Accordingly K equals 1.2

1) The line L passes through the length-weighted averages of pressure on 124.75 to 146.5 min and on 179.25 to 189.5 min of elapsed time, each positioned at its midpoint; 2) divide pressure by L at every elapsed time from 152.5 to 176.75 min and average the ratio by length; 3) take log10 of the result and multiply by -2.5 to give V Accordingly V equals 0.114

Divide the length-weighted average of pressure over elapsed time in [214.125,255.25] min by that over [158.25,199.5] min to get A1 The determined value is 0.83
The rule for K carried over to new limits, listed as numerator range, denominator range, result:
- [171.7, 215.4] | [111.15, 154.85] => 1.21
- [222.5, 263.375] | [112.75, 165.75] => 1.04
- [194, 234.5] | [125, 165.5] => 1.12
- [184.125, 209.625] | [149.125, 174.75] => 1.20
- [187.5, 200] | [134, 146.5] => 1.22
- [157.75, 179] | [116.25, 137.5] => 1.15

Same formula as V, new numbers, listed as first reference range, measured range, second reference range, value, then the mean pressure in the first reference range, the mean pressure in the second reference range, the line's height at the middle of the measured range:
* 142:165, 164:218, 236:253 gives -0.221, 29.1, 31.6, 30.1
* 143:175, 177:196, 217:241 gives -0.229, 31.8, 30.8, 31.4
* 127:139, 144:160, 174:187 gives 0.227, 30.3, 38.1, 33.4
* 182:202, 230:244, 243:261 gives 0.094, 38.5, 32.2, 33.8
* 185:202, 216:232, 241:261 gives 0.138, 38.5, 32.1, 35.1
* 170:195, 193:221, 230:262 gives 0.030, 38.3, 31.7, 35.7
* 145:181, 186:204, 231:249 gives -0.195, 32.6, 31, 32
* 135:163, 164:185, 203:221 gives -0.218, 29.3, 33.4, 30.9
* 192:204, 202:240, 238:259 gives 0.093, 37.6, 32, 35.1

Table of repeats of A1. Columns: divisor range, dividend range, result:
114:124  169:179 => 1.16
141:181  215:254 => 0.96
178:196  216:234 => 0.79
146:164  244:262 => 1.16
